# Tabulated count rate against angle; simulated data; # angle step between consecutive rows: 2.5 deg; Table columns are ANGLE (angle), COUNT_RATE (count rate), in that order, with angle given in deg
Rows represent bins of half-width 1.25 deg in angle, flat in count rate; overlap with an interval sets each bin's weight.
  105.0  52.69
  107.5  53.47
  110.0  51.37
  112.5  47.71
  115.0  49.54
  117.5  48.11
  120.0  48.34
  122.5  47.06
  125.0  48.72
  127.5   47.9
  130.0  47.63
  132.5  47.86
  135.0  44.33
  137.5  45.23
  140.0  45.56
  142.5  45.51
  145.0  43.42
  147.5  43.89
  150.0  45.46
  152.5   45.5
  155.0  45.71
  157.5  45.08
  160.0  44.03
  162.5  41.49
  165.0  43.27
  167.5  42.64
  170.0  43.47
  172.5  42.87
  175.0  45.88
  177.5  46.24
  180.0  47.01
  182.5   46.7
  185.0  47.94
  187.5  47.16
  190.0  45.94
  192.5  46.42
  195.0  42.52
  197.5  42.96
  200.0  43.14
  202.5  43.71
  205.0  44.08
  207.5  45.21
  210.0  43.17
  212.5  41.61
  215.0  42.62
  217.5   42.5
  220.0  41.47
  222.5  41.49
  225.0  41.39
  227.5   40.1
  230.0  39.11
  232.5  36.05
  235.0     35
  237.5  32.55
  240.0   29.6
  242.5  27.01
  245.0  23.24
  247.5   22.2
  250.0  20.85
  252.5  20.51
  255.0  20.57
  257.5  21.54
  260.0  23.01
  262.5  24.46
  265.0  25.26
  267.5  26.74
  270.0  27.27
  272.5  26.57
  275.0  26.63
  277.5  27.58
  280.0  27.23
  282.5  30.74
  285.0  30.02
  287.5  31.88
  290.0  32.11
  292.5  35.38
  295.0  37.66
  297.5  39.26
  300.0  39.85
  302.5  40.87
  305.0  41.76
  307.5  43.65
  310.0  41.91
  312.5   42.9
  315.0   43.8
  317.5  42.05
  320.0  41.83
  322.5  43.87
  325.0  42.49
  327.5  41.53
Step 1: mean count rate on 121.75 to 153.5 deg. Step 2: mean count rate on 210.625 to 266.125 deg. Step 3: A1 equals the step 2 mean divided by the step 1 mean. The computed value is 0.69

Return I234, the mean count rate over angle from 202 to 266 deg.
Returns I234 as 33.3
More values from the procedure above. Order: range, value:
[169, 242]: 42.2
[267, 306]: 32.7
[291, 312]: 40.1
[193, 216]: 43.3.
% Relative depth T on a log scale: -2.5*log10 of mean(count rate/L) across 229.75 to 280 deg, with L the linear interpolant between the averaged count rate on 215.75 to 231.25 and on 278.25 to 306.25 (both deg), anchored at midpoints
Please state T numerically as 0.40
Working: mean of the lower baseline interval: 41.1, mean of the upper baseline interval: 35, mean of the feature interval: 26.6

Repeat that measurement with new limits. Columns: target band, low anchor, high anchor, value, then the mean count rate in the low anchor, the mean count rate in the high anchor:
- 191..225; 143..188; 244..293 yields -0.16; 44.8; 26.1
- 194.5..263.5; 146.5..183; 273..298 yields 0.10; 44.6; 31.5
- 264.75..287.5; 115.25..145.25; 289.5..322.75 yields 0.43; 46.8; 40.6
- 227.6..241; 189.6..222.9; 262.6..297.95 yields 0.10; 43.3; 29.9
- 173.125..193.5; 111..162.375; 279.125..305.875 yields -0.09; 46.2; 35.2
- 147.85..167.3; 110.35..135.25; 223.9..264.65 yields -0.05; 48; 28.5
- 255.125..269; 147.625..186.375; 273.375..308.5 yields 0.47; 44.9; 34.5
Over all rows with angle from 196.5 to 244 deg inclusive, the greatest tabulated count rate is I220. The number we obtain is 45.21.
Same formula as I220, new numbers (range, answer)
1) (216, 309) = 43.65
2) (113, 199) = 49.54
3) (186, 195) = 47.16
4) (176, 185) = 47.94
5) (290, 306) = 41.76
